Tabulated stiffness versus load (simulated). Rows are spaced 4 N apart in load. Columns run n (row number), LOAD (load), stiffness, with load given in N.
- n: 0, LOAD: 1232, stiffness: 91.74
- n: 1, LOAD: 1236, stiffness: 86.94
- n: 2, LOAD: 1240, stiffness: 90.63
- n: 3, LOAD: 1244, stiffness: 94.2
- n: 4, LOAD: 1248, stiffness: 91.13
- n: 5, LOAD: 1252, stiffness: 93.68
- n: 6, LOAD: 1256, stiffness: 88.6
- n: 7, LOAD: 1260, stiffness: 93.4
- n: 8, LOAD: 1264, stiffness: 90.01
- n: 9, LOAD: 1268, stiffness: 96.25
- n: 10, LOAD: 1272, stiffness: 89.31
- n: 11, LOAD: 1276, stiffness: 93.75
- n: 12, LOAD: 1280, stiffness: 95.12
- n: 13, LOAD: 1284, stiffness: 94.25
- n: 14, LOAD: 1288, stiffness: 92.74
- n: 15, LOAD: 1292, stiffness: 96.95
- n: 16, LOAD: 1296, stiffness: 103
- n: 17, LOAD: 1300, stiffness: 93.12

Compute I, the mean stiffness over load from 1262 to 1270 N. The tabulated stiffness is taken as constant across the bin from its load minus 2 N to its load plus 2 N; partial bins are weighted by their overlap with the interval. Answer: 93.1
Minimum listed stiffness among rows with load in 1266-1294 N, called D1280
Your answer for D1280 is 89.31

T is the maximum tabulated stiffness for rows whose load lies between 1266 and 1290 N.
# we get 96.25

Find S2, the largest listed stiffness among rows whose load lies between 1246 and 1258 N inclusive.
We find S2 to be 93.68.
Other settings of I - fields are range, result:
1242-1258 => 91.9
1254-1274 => 91.5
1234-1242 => 88.8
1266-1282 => 93.6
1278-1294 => 94.8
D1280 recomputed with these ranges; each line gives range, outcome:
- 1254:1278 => 88.6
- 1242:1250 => 91.13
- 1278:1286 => 94.25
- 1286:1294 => 92.74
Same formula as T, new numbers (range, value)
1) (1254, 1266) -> 93.4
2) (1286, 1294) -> 96.95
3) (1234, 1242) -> 90.63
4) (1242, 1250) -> 94.2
